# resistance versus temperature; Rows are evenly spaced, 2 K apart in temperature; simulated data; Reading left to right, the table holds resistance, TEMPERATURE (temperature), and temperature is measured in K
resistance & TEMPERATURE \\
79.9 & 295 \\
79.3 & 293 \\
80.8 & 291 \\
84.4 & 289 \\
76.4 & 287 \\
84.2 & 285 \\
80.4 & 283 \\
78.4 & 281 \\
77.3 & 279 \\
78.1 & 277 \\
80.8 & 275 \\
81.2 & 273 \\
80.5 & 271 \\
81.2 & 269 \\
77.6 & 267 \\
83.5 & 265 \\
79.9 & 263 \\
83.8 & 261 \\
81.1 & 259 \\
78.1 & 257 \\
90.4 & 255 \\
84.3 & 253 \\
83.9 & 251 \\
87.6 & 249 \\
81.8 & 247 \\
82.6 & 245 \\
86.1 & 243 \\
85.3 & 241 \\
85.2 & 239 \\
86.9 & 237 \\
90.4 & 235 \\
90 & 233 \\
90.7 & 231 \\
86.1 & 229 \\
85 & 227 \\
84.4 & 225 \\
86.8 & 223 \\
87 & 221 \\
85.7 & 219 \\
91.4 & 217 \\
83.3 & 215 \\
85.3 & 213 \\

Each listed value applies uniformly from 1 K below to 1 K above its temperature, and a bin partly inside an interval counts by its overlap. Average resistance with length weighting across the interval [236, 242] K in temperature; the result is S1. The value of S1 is 85.8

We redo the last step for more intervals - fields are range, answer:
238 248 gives 84.2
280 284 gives 79.4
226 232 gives 87.3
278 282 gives 77.8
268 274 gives 81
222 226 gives 85.6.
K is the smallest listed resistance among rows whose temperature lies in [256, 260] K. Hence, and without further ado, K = 78.1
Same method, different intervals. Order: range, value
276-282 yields 77.3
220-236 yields 84.4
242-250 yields 81.8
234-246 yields 82.6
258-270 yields 77.6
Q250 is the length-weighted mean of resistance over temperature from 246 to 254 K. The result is 84.4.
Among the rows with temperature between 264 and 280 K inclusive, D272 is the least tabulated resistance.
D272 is 77.3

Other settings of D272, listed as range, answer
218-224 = 85.7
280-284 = 78.4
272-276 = 80.8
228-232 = 86.1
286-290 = 76.4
